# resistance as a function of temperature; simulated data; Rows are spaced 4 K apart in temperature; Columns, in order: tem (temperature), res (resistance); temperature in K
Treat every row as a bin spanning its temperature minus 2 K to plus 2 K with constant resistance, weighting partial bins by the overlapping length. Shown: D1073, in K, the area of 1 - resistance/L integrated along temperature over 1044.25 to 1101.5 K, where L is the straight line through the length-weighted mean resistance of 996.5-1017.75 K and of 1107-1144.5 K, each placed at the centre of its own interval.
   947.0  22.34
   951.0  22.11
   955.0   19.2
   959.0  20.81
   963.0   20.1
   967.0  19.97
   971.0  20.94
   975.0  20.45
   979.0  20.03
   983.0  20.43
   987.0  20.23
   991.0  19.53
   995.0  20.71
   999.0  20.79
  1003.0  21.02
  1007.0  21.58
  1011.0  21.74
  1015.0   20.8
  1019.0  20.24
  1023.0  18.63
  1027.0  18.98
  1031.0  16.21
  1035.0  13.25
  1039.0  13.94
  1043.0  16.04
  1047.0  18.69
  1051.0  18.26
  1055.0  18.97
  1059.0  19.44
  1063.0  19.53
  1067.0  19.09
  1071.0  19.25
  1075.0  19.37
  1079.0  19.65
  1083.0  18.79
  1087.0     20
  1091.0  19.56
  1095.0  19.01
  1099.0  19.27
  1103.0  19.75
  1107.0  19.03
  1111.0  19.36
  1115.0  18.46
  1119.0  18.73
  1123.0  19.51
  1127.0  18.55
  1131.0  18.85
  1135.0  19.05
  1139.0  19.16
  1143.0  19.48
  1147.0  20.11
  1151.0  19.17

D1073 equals 2.25 K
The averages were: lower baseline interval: 21.1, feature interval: 19.2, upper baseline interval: 19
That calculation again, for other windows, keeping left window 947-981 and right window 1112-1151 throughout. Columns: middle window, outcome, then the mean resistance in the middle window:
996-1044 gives 3.3 K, 18.7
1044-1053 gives 0.7 K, 18.2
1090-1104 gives 0.0 K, 19.4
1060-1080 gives 0.3 K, 19.4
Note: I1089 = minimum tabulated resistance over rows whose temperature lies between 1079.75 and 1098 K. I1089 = 18.79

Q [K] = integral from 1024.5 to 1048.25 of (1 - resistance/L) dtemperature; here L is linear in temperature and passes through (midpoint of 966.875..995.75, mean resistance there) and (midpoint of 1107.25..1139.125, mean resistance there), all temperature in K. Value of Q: 4.3 K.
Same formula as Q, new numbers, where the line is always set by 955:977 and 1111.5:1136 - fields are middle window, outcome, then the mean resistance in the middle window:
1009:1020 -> -0.6 K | 21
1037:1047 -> 2.0 K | 15.7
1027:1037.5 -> 2.3 K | 15.5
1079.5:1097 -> -0.1 K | 19.4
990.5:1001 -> -0.2 K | 20.5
